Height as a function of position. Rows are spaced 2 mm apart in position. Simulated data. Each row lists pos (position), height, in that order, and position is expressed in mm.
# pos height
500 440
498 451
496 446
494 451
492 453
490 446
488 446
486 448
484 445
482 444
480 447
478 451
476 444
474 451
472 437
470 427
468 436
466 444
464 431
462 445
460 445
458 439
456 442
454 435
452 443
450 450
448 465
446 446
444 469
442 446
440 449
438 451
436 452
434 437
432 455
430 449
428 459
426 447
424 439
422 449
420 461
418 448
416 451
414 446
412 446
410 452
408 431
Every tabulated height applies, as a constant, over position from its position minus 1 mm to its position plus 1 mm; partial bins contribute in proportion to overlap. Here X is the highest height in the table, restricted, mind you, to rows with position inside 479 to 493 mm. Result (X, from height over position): 453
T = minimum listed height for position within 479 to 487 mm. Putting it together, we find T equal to 444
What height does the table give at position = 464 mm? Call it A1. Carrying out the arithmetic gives 431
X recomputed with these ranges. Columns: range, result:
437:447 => 469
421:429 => 459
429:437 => 455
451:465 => 445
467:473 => 437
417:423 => 461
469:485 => 451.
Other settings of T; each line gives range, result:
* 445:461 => 435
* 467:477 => 427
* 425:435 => 437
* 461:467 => 431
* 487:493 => 446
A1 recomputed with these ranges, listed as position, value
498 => 451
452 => 443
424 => 439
